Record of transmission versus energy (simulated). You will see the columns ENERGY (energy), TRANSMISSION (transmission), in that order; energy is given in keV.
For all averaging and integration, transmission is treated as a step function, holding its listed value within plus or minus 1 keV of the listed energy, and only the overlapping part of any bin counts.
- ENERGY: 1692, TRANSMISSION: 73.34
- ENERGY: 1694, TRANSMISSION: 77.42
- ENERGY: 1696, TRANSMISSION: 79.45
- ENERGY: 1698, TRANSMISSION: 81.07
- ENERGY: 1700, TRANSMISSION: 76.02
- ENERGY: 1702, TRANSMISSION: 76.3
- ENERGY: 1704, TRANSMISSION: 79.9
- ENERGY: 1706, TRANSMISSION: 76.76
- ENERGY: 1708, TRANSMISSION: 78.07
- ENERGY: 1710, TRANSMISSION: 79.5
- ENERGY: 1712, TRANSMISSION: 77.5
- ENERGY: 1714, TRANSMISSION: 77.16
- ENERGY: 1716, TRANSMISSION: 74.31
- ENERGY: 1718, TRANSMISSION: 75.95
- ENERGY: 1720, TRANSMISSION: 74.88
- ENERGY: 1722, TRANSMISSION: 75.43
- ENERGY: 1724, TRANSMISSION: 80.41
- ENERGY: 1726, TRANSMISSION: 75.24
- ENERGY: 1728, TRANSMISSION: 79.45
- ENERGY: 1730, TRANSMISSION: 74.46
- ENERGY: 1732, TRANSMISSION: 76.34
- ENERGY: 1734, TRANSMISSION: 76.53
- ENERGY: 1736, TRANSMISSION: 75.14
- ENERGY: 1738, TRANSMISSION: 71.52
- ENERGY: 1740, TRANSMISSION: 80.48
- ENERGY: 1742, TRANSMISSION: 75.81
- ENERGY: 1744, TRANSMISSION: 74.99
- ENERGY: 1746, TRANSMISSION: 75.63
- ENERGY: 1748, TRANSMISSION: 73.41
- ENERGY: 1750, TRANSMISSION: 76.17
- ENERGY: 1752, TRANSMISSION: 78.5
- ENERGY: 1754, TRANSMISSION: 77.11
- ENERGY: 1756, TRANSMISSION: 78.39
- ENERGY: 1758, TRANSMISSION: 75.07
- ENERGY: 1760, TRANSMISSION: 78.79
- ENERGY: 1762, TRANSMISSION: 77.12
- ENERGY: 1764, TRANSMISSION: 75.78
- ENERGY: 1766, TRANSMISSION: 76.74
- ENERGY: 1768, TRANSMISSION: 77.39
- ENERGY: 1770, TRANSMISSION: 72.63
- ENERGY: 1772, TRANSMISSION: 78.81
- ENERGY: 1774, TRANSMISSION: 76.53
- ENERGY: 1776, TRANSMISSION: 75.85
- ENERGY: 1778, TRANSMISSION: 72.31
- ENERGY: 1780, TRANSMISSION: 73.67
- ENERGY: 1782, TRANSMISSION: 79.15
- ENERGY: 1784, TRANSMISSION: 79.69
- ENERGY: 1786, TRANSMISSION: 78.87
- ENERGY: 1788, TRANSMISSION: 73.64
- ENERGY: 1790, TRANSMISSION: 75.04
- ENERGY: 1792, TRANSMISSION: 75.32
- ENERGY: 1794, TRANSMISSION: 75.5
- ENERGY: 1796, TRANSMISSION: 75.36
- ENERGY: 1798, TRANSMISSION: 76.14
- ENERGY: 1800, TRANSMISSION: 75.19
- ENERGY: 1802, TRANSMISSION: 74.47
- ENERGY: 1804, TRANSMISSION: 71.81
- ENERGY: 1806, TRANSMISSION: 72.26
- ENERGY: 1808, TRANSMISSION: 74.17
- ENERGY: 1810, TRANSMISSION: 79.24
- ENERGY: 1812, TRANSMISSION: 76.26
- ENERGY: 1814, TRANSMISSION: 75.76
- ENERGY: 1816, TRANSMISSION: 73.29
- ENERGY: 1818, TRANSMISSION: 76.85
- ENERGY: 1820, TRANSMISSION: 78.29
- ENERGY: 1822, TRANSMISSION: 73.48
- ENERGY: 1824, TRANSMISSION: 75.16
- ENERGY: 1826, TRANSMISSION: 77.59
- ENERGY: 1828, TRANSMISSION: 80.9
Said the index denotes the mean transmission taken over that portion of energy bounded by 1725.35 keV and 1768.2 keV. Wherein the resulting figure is 76.4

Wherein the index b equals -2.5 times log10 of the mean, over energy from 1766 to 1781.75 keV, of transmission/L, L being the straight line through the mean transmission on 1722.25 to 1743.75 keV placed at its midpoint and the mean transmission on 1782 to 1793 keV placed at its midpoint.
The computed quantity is 0.02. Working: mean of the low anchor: 76.4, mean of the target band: 75.6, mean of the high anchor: 76.8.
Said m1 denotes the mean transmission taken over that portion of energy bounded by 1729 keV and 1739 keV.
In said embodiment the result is 74.8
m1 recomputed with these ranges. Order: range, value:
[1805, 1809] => 73.2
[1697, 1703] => 77.8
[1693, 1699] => 79.3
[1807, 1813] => 76.6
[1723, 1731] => 77.4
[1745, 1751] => 75.1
